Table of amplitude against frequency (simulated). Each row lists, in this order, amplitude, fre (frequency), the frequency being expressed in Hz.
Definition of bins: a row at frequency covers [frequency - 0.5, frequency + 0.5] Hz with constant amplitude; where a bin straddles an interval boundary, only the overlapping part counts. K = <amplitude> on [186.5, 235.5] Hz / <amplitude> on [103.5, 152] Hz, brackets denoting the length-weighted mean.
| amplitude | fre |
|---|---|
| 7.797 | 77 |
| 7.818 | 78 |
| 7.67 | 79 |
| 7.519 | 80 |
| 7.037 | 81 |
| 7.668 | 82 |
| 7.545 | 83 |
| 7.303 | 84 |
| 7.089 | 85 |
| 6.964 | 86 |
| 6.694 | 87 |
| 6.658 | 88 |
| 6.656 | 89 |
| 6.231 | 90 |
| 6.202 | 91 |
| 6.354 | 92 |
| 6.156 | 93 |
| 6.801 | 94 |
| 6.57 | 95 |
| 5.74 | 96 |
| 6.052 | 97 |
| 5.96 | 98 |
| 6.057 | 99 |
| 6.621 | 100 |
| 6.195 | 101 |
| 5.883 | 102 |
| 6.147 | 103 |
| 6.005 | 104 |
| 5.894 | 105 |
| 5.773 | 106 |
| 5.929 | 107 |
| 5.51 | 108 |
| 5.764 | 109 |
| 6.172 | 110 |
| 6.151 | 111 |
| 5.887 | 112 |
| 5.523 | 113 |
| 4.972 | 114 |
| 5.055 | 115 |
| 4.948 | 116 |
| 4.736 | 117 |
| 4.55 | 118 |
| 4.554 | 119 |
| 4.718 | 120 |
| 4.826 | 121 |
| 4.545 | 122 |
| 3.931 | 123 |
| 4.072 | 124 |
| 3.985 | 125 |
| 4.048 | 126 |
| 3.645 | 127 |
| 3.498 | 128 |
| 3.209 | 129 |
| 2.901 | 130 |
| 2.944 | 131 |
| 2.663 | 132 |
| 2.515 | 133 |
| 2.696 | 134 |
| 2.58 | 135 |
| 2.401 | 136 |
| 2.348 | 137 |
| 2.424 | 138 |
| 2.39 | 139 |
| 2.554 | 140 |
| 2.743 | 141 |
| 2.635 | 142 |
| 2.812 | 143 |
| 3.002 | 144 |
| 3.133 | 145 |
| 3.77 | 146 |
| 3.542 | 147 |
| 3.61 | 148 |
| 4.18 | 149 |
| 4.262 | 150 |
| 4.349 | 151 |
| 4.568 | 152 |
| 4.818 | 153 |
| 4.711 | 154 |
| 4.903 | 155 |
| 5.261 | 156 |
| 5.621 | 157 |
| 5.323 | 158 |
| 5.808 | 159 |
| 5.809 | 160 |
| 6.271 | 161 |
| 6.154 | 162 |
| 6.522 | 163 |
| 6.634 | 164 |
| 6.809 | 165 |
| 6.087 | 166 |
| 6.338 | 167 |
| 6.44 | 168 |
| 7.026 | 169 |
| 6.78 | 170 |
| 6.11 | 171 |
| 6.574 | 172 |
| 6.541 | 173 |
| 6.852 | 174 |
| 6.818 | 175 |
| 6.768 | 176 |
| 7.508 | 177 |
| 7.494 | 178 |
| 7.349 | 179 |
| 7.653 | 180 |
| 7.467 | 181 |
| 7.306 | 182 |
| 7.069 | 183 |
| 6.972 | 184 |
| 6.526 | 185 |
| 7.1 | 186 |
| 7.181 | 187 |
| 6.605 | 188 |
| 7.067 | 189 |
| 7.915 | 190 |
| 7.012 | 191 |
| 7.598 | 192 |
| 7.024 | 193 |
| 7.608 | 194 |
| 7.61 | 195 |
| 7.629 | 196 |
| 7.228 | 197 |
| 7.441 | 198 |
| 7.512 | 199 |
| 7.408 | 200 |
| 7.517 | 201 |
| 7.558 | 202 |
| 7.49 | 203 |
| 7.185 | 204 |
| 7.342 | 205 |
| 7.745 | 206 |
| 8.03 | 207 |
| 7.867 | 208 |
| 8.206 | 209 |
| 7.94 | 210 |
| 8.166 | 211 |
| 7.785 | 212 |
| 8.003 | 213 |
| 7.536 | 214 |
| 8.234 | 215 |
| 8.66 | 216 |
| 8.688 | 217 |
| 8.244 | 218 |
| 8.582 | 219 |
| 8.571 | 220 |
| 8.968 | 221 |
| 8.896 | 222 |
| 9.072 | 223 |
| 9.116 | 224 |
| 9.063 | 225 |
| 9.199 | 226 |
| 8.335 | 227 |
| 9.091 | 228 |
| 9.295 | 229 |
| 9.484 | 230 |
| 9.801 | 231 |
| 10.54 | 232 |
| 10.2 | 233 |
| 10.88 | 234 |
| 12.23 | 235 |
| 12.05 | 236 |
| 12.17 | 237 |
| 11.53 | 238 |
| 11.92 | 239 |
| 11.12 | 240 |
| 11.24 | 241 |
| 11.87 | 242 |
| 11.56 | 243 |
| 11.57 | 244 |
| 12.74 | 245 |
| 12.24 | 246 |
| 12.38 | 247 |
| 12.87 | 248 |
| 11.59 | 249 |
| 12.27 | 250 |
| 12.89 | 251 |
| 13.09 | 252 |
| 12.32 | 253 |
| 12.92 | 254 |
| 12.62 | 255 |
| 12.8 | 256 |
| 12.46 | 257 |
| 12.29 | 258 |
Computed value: 2.0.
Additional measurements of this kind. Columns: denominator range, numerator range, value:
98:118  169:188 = 1.22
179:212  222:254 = 1.49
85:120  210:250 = 1.70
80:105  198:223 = 1.23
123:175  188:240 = 1.93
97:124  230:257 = 2.17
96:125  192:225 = 1.47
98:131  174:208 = 1.46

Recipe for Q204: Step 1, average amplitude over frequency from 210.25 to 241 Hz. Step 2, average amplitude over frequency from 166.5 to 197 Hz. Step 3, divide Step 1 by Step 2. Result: 1.35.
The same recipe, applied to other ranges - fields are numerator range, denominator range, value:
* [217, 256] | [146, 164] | 2.15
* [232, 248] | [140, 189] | 2.05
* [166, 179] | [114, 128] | 1.53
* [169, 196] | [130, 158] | 2.04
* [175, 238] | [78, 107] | 1.26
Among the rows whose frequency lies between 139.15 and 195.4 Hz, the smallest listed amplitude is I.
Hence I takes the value 2.554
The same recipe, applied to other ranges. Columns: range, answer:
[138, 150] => 2.39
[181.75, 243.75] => 6.526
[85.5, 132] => 2.663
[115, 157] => 2.348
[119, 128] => 3.498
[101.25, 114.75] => 4.972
